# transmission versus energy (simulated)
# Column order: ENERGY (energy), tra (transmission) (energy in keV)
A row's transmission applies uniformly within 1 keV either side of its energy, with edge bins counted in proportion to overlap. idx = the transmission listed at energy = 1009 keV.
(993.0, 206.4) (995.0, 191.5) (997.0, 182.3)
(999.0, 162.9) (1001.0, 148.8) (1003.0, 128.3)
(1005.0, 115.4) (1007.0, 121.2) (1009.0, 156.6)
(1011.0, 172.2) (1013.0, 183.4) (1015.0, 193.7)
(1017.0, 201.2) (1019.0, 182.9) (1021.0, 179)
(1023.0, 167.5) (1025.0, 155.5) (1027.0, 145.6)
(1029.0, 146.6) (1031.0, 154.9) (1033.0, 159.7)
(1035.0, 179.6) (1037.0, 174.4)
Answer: 156.6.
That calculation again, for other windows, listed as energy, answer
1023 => 167.5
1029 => 146.6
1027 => 145.6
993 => 206.4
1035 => 179.6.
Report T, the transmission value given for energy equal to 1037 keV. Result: 174.4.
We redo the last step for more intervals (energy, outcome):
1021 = 179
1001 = 148.8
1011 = 172.2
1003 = 128.3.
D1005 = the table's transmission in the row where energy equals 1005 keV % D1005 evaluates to 115.4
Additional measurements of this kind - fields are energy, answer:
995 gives 191.5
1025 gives 155.5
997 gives 182.3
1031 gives 154.9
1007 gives 121.2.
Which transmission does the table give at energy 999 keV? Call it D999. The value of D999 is 162.9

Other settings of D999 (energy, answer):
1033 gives 159.7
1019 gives 182.9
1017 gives 201.2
